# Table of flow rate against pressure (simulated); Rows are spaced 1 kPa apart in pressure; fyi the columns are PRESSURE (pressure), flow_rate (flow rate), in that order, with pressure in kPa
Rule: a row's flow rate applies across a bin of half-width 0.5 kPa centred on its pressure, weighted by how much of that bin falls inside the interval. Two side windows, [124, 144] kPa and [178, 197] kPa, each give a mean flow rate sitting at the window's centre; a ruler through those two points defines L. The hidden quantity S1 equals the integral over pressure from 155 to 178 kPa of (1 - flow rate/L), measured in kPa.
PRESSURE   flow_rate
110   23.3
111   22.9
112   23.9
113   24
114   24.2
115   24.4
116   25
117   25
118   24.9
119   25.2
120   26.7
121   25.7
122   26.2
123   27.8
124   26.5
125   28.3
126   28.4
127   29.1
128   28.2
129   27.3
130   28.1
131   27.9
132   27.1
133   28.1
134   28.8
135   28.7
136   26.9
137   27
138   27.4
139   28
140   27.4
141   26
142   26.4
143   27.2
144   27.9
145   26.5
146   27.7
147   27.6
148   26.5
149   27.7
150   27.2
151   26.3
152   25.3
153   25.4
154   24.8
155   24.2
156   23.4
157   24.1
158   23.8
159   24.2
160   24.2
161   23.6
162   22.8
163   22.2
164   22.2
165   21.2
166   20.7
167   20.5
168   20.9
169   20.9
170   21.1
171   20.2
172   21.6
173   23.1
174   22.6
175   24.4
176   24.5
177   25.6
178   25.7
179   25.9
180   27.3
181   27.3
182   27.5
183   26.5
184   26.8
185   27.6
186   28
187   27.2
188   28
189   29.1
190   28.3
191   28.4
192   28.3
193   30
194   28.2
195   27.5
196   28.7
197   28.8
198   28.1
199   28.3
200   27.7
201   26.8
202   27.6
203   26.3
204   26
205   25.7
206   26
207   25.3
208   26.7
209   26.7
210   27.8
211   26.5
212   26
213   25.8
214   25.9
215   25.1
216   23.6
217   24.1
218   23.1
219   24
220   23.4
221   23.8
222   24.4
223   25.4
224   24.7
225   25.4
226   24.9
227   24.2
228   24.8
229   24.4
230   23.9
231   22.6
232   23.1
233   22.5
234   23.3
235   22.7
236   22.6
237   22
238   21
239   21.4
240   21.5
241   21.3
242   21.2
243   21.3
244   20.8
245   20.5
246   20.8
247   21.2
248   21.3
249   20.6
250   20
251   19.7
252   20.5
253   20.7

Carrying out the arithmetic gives 4.2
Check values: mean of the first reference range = 27.7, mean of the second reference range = 27.8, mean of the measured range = 22.7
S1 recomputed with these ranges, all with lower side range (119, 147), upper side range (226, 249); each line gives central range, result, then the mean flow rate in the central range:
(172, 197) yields -2.1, 26.9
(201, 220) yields -1.7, 25.6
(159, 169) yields 1.5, 22.1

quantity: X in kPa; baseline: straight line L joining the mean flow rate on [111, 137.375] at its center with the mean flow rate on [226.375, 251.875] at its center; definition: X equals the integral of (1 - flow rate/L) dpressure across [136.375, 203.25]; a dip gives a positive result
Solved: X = -2.8 kPa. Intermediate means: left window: 26.6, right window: 21.9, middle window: 25.7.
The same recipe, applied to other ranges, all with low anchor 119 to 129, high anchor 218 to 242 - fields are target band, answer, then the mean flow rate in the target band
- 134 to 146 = -0.27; 27.3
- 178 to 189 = -0.95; 27.2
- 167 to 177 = 1.28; 22.2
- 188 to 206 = -2.39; 27.8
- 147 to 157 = 0.23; 25.7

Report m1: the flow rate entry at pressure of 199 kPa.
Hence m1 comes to 28.3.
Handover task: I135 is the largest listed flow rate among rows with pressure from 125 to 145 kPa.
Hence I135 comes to 29.1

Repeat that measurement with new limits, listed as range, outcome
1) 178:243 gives 30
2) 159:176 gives 24.5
